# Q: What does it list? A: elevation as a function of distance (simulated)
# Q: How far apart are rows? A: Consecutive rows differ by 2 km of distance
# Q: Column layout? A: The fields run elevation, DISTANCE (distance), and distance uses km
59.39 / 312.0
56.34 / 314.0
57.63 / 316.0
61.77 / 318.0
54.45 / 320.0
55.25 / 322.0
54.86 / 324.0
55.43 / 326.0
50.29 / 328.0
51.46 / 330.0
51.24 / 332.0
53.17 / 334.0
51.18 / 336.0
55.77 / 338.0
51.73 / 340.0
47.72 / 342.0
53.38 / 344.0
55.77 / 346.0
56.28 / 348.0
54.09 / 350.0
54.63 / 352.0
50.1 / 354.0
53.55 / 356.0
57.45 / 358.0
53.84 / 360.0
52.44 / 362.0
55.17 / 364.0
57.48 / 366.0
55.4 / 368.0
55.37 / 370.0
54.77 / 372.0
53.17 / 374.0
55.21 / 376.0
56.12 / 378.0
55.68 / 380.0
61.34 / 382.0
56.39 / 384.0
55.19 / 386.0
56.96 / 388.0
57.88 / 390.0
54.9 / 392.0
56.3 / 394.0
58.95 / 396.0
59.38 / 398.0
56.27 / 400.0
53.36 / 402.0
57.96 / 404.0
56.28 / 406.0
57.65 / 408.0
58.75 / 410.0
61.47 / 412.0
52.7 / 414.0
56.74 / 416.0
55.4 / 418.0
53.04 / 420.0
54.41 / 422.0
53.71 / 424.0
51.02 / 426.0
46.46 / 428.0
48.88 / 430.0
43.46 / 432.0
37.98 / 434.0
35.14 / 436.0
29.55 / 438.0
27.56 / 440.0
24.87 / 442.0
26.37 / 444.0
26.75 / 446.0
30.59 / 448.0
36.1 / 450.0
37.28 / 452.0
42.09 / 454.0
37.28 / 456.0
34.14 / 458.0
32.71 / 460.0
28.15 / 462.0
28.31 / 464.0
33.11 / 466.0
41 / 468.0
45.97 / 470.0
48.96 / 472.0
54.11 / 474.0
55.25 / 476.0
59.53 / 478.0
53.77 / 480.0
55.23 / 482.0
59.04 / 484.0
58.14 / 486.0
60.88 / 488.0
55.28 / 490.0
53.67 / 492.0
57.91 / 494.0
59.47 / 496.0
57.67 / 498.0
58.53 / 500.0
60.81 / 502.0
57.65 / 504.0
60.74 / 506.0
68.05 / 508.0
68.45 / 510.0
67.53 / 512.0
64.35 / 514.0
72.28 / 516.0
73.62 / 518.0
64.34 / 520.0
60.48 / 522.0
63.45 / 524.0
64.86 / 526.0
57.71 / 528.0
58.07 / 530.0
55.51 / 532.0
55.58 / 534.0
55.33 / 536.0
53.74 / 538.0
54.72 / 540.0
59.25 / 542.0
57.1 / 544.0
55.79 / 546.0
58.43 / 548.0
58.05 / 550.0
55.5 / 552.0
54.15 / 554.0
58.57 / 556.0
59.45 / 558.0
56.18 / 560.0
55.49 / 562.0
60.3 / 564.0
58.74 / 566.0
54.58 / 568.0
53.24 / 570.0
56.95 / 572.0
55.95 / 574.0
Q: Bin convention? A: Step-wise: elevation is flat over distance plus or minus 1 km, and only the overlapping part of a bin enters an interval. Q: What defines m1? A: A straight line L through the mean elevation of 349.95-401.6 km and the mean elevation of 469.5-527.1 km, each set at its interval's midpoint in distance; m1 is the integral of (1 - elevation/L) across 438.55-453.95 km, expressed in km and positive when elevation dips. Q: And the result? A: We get 7.3 km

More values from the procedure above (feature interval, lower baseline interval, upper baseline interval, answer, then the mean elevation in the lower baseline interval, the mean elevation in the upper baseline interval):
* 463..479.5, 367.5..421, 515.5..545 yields 3.5 km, 56.4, 60.2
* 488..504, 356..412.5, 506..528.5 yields 1.6 km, 56.4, 65.9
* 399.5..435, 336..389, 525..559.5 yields 1.5 km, 54.7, 57.2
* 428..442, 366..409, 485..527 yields 5.2 km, 56.4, 62.3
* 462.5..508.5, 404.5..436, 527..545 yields 0.8 km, 52.1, 56.3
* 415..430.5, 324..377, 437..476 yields -4.2 km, 53.7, 35.5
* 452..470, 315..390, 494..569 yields 7.0 km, 54.7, 59.8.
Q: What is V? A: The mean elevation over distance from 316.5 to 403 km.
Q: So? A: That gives 54.9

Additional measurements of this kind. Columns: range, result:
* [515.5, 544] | 60.3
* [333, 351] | 53.2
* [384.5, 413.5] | 57.1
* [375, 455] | 48.9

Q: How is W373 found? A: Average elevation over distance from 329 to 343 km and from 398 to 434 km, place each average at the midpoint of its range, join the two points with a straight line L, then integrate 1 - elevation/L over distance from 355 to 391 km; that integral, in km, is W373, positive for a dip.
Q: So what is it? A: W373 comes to -2.1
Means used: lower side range 51.8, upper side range 53.7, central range 55.7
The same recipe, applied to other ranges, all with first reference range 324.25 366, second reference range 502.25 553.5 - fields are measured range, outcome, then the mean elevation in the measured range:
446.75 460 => 5.0 km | 35.8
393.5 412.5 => -0.6 km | 57.6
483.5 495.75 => 0.3 km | 57.5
